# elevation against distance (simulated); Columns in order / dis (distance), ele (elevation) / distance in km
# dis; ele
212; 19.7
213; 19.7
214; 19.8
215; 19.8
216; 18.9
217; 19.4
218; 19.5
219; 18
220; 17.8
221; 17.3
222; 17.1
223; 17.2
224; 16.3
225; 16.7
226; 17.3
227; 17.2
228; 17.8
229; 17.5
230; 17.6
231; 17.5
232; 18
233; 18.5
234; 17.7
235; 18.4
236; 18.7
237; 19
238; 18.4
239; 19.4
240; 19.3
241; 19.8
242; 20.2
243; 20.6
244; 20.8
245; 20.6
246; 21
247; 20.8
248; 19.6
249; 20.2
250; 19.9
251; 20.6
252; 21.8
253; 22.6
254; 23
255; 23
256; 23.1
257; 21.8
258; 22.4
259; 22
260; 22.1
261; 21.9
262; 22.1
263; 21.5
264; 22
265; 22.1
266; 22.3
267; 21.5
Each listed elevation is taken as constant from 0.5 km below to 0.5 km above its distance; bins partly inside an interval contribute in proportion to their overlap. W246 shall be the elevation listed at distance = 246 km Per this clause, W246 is 21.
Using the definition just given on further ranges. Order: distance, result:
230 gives 17.6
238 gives 18.4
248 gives 19.6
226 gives 17.3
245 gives 20.6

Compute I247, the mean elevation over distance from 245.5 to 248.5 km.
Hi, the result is 20.5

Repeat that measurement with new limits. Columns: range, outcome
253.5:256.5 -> 23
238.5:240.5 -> 19.4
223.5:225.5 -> 16.5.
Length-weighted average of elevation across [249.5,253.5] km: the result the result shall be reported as 21.2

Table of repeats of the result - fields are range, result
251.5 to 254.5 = 22.5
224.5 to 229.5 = 17.3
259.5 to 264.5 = 21.9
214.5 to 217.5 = 19.4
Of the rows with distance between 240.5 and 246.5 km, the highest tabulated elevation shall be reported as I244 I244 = 21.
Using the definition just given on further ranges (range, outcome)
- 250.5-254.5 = 23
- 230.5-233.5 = 18.5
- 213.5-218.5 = 19.8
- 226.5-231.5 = 17.8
